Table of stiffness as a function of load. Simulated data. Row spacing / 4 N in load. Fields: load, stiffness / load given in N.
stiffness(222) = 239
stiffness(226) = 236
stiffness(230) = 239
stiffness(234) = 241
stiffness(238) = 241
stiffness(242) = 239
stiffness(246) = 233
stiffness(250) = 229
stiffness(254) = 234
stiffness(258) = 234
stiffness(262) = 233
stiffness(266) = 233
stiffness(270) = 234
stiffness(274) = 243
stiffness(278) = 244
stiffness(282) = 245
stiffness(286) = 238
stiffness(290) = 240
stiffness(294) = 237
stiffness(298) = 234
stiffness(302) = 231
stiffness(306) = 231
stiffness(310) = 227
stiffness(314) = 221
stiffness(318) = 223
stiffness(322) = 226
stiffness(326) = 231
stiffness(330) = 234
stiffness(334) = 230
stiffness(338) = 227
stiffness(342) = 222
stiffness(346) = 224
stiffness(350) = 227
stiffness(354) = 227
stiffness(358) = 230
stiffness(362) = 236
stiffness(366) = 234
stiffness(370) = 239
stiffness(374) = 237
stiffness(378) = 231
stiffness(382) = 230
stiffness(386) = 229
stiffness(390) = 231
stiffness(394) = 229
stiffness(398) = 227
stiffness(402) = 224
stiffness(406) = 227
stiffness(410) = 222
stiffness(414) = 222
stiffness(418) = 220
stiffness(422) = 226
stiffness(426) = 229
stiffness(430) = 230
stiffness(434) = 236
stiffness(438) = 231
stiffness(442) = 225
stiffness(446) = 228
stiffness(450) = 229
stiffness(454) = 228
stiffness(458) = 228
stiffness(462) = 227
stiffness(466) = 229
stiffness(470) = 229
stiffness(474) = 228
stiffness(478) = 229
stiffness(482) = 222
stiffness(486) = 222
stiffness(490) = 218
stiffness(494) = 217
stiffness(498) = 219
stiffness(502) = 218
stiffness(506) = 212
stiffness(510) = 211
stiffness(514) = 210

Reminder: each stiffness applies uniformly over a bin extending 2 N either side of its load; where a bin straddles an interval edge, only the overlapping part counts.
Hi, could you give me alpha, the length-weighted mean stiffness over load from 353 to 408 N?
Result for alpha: 231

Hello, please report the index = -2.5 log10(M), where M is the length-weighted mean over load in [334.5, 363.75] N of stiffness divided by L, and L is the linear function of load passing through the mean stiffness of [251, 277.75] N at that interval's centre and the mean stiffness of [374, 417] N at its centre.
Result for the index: 0.01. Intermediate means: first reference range 236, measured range 228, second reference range 227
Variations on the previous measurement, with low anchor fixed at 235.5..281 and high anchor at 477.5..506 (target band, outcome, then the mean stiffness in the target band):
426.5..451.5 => -0.03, 230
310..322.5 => 0.04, 224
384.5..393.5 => -0.01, 230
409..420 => 0.02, 221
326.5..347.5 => 0.01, 228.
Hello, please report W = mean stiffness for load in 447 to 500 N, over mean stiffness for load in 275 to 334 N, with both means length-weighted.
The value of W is 1.0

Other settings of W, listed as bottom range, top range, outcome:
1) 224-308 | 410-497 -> 0.96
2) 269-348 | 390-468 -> 0.98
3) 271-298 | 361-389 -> 0.97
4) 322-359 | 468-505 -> 0.98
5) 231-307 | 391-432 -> 0.95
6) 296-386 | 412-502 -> 0.98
